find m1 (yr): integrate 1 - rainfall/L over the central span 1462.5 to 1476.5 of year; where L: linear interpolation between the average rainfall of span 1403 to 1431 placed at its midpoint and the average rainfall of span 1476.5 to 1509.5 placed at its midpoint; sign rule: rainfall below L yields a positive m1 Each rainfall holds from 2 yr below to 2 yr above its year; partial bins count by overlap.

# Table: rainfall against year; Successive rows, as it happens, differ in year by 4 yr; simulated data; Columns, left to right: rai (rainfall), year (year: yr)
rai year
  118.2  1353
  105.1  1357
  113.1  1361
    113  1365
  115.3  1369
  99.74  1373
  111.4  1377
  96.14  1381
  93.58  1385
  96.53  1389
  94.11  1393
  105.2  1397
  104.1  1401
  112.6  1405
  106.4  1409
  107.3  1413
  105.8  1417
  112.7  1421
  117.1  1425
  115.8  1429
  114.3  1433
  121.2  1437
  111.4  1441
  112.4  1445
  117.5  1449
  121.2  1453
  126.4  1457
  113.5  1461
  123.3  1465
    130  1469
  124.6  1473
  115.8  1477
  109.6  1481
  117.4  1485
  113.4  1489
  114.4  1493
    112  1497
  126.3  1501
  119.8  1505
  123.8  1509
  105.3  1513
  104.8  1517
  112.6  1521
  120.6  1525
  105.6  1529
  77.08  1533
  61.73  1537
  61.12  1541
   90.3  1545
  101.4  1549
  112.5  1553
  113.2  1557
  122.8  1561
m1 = -1.15 yr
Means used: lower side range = 111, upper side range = 117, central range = 124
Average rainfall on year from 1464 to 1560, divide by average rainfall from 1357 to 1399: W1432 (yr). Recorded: 1.0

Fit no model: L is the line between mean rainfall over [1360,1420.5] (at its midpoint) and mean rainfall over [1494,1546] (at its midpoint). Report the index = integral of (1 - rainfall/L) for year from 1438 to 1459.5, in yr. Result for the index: -2.9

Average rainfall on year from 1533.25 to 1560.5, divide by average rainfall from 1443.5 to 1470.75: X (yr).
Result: 0.75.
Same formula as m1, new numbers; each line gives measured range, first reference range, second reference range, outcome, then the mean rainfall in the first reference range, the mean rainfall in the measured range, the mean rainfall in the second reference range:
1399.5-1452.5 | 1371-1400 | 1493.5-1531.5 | -4.2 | 99.7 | 113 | 114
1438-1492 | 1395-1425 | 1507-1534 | -4.9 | 108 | 118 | 108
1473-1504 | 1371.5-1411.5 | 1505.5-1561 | -4.7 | 102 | 116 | 101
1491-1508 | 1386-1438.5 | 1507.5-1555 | -3.0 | 108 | 118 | 97.8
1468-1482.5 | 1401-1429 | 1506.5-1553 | -2.2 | 110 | 120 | 97.7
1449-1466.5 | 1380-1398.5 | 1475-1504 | -1.7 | 96.9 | 121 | 116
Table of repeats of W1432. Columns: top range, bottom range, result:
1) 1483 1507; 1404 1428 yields 1.06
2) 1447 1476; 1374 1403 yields 1.22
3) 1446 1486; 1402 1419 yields 1.11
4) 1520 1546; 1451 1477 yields 0.73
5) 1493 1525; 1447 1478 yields 0.95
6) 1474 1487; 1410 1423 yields 1.06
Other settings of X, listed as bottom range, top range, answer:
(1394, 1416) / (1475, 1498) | 1.07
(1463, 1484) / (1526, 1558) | 0.75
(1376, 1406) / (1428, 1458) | 1.16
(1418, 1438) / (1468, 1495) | 1.02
